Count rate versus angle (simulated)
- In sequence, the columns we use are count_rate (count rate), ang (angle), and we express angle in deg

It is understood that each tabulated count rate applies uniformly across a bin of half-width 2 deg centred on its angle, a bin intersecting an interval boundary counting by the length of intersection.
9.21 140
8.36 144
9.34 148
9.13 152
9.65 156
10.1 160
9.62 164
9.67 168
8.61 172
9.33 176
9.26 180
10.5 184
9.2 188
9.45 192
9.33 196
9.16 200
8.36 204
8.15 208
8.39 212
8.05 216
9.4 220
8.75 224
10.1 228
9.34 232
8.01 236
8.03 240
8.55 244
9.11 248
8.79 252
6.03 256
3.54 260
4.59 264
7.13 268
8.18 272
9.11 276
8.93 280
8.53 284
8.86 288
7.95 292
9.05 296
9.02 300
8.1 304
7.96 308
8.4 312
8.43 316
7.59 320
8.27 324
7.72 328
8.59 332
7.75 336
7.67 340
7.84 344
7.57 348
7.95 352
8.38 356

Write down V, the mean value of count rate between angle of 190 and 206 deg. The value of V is 9.07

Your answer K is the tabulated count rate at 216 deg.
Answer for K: 8.05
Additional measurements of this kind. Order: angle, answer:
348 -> 7.57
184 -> 10.5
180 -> 9.26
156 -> 9.65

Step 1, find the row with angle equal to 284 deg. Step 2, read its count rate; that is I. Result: 8.53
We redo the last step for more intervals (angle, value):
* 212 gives 8.39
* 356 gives 8.38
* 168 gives 9.67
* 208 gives 8.15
